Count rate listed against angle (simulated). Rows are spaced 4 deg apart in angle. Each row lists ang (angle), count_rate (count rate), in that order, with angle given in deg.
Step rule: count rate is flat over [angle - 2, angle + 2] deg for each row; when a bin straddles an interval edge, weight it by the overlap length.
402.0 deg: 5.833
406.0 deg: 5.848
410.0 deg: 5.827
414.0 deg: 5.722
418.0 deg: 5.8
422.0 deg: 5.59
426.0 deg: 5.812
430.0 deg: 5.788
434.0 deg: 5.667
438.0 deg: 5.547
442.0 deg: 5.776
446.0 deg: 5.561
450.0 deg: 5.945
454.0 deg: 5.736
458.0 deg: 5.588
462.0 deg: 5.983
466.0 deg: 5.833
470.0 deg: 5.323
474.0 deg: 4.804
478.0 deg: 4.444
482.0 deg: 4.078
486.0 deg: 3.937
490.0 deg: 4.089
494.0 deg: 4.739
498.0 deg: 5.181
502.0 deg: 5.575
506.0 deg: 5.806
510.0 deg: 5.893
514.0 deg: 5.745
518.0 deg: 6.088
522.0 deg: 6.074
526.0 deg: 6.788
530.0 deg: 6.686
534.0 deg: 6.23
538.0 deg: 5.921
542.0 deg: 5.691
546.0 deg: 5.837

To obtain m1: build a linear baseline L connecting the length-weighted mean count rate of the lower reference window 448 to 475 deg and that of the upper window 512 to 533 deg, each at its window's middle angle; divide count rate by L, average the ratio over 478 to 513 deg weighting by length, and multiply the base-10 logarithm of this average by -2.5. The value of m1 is 0.218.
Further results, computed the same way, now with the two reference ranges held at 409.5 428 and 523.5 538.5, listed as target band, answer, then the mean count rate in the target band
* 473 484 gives 0.355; 4.41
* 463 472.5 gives 0.087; 5.58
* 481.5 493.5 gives 0.440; 4.12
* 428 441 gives 0.031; 5.68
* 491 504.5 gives 0.217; 5.11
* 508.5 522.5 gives 0.072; 5.94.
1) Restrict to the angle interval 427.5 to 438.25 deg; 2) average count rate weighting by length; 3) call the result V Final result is 5.69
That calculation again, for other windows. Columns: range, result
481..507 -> 4.76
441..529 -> 5.42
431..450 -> 5.68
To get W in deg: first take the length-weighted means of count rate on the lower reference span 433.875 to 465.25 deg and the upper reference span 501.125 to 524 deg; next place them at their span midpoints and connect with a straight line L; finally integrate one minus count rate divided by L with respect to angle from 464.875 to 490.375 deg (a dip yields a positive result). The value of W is 5.1 deg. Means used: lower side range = 5.73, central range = 4.64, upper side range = 5.88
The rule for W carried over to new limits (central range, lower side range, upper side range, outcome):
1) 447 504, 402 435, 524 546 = 8.4 deg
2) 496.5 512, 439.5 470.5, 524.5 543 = 1.1 deg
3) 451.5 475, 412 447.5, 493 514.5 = 0.1 deg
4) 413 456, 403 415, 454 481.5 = -1.1 deg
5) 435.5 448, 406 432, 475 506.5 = -0.5 deg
